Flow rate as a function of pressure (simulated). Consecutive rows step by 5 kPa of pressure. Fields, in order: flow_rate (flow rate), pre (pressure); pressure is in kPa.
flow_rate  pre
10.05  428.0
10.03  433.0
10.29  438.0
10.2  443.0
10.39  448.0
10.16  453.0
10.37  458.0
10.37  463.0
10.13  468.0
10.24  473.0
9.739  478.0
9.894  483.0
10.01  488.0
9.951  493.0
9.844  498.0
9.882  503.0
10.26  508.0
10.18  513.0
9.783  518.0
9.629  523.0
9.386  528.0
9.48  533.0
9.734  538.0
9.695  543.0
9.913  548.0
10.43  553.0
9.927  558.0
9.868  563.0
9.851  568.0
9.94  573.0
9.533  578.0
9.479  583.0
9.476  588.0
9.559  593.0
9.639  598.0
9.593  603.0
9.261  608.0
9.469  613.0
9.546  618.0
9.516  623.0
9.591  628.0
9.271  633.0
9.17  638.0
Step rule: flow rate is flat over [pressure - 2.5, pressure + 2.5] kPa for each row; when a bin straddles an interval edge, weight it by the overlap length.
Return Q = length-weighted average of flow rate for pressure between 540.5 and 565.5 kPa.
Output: 9.97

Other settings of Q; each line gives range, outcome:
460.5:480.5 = 10.1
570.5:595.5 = 9.6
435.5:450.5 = 10.3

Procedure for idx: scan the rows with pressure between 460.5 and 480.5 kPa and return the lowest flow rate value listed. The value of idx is 9.739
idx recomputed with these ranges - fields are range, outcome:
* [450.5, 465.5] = 10.16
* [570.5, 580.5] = 9.533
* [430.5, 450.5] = 10.03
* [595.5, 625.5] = 9.261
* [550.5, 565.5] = 9.868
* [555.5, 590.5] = 9.476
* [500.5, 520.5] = 9.783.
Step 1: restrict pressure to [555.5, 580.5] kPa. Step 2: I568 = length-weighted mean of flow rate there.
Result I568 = 9.82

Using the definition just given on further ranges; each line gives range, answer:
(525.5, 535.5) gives 9.43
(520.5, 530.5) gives 9.51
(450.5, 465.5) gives 10.3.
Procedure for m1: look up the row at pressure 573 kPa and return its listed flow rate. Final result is 9.94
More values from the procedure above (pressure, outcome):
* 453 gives 10.16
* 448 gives 10.39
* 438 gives 10.29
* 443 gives 10.2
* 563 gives 9.868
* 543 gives 9.695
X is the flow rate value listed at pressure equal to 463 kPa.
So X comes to 10.37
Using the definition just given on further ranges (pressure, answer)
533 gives 9.48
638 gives 9.17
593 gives 9.559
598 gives 9.639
